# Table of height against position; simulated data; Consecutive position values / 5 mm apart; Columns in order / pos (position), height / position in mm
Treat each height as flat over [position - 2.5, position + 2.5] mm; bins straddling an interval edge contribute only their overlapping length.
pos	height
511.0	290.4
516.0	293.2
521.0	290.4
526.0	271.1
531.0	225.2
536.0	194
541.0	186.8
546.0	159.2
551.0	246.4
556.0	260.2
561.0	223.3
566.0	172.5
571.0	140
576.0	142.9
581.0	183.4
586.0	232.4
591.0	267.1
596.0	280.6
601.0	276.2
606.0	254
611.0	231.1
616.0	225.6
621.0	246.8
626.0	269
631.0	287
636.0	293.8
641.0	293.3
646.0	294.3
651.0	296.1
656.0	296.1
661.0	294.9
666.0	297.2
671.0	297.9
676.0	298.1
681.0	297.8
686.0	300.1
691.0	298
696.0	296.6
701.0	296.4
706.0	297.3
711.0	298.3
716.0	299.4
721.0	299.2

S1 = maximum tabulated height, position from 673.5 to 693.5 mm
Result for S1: 300.1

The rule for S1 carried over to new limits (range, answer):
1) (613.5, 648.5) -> 294.3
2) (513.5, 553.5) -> 293.2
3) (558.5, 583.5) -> 223.3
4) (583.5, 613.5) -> 280.6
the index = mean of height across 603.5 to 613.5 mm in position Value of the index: 243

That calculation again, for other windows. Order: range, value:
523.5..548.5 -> 207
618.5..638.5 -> 274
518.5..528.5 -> 281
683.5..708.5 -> 298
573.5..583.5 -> 163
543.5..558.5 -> 222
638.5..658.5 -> 295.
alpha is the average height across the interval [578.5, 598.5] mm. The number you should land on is 241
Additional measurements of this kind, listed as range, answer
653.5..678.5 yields 297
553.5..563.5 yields 242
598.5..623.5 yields 247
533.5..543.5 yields 190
